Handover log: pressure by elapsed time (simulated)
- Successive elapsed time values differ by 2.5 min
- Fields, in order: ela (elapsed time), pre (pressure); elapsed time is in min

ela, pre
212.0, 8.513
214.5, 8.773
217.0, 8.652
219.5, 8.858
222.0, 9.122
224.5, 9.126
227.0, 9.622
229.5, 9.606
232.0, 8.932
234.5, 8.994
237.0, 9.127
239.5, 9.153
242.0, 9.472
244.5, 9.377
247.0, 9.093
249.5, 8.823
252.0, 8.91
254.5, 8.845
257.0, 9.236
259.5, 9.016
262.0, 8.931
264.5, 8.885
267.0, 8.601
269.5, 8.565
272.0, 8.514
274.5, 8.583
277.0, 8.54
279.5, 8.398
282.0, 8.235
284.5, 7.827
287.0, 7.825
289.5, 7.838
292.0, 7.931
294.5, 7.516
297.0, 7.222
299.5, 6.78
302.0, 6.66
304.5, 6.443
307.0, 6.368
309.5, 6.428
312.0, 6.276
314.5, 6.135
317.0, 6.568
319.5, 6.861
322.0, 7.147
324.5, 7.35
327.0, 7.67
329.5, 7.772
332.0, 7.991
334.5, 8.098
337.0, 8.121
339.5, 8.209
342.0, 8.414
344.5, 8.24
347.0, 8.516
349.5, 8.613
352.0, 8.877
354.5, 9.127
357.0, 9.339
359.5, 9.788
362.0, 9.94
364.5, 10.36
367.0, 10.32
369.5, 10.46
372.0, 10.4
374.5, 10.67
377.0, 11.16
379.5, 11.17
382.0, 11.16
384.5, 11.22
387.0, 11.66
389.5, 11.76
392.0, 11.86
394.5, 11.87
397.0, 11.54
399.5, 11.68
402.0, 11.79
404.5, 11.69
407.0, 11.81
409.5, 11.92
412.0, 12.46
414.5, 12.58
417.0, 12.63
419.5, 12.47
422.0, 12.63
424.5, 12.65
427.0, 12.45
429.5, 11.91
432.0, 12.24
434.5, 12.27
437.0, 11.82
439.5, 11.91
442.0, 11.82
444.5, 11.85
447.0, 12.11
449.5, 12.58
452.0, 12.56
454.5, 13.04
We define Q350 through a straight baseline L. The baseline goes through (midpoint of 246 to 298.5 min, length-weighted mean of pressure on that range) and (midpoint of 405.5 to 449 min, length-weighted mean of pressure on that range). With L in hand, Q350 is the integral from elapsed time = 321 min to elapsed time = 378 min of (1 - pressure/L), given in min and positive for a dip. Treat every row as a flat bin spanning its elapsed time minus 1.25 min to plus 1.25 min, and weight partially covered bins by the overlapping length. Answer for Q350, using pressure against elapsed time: 7.5 min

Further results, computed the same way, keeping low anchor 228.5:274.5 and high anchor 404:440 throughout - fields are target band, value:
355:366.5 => 1.29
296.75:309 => 4.10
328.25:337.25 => 2.19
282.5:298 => 3.19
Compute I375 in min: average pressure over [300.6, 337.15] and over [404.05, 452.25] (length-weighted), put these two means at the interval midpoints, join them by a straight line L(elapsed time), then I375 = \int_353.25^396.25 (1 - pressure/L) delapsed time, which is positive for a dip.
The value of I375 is -4.6 min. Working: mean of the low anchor 7.03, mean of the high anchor 12.2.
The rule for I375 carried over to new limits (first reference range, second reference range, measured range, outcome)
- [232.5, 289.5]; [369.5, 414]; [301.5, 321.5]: 6.8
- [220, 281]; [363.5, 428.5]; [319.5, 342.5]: 5.9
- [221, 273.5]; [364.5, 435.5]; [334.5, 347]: 2.8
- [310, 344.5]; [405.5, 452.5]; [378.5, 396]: -2.2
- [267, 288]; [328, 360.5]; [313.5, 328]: 2.6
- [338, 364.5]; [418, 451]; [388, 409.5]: -1.9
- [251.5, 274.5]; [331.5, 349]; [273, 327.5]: 8.0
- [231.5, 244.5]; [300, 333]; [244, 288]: -1.7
